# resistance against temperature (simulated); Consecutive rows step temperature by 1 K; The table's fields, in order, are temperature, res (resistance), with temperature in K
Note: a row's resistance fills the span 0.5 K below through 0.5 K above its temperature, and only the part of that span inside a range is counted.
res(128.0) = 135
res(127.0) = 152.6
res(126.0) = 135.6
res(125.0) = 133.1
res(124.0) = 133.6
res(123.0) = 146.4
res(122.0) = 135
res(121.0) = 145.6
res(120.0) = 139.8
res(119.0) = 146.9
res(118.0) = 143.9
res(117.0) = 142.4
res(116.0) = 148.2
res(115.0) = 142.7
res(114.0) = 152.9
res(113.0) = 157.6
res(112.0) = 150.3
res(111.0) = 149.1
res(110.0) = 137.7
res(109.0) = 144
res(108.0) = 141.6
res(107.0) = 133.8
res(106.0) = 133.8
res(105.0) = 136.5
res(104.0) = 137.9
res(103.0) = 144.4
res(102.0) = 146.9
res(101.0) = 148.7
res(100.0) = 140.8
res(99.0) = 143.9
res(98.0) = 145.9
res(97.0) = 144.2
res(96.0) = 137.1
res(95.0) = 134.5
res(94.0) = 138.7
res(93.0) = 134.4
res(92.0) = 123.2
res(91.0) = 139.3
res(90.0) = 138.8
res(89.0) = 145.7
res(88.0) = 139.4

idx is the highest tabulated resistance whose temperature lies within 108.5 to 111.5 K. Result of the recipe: 149.1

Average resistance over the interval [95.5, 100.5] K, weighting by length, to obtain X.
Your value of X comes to 142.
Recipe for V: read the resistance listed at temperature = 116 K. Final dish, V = 148.2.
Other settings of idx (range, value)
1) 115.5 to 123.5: 148.2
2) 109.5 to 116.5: 157.6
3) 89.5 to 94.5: 139.3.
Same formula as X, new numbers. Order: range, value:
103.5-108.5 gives 137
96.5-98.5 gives 145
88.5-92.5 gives 137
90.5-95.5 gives 134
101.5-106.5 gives 140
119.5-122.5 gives 140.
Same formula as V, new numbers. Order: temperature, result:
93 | 134.4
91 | 139.3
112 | 150.3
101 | 148.7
